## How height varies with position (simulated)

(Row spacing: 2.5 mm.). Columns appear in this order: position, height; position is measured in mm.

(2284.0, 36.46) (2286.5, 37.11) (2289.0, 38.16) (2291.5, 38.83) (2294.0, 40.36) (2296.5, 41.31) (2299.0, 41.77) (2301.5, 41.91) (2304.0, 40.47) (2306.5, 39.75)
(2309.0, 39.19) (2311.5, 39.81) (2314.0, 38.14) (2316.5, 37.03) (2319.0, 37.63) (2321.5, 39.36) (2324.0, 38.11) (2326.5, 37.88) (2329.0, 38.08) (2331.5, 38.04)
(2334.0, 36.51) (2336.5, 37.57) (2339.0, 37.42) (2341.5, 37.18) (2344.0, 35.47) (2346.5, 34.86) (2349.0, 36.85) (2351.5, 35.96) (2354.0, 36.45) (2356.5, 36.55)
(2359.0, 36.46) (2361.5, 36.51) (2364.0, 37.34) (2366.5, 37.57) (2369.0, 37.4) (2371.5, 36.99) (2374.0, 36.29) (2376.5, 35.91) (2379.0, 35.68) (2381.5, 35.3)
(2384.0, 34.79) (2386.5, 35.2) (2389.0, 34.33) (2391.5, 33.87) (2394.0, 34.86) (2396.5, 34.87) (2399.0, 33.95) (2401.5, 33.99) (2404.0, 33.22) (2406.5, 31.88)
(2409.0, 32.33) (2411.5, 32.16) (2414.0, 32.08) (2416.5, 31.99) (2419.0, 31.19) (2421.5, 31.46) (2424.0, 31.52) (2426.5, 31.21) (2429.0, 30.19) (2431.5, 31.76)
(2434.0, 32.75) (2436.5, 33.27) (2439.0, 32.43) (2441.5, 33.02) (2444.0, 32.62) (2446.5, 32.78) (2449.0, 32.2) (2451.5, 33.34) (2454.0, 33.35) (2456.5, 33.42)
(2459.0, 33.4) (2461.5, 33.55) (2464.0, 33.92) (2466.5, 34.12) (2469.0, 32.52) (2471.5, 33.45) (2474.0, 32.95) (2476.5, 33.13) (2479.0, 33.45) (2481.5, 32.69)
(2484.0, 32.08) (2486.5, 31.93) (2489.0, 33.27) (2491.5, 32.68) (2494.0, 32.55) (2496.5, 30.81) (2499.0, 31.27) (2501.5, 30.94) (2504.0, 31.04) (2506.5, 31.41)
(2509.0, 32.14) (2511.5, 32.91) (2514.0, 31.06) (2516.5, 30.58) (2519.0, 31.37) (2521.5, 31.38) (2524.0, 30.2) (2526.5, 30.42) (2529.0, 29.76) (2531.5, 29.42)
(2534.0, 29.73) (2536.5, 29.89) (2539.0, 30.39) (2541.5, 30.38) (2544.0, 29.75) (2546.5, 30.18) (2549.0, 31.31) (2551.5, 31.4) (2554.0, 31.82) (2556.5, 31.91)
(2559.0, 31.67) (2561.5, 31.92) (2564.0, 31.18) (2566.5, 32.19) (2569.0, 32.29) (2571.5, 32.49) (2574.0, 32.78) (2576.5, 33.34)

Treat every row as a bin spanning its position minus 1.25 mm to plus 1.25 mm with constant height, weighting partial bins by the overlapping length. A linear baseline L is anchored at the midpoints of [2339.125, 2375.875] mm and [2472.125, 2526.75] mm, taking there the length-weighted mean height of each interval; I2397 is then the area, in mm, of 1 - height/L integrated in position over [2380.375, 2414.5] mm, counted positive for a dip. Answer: 1.41 mm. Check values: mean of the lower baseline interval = 36.6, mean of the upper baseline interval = 31.9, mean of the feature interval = 33.8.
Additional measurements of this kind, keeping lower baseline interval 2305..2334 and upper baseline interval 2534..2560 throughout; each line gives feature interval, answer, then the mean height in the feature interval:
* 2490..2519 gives 0.6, 31.6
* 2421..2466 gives 2.1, 32.6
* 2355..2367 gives 0.1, 36.8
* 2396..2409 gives 0.8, 33.4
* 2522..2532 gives 0.4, 30.1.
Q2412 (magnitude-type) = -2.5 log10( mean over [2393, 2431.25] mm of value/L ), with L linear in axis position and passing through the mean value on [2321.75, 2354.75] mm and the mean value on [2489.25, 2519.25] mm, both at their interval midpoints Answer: 0.07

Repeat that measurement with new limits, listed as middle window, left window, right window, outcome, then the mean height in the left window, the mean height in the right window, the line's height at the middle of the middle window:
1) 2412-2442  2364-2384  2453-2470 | 0.090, 36.4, 33.5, 34.6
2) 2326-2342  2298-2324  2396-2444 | 0.012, 39.4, 32.3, 37.9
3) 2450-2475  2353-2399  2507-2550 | -0.016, 35.9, 30.6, 32.9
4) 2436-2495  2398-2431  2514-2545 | -0.058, 32.1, 30.3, 31.3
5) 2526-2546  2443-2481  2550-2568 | 0.074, 33.2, 31.7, 32.1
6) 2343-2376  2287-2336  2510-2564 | 0.022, 39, 30.8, 37.3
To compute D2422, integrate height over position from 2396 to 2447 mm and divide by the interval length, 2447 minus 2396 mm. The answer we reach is 32.4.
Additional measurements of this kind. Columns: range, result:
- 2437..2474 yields 33.1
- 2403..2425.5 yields 32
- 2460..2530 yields 32.1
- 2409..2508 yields 32.4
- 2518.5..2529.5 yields 30.6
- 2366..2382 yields 36.4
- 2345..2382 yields 36.4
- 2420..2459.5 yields 32.4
